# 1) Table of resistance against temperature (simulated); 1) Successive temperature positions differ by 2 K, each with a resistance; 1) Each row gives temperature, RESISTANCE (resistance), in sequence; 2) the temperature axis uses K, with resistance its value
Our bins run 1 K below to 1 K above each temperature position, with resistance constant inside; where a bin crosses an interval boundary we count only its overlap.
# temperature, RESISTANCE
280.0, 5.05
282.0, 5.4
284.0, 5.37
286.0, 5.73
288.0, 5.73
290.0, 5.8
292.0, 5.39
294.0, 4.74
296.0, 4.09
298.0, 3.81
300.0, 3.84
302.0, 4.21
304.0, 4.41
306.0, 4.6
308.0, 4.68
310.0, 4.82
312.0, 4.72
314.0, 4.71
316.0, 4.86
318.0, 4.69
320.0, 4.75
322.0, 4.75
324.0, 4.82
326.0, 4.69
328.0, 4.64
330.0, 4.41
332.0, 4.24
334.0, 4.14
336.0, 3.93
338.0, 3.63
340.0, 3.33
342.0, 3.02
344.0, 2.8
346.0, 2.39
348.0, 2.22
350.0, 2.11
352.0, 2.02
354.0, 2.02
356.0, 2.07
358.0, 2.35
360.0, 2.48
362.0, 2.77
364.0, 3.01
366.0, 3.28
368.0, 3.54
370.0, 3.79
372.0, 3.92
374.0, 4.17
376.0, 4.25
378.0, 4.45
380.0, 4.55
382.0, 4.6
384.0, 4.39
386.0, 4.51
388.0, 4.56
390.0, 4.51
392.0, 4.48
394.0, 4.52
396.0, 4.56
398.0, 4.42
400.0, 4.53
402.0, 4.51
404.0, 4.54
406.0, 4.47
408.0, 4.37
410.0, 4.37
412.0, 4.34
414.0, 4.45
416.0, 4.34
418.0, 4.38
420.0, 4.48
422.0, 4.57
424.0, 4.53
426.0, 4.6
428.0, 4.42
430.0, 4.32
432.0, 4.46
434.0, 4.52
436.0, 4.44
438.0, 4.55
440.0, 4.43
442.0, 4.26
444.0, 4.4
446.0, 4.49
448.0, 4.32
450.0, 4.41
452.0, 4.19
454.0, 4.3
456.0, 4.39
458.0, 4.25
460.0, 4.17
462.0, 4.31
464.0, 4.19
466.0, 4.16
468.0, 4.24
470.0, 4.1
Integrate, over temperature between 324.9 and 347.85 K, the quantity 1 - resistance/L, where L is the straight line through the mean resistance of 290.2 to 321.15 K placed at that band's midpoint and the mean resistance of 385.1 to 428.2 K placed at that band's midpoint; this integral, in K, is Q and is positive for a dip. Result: 4.3 K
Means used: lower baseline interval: 4.59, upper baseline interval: 4.48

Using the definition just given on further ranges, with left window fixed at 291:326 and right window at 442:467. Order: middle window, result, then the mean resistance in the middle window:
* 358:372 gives 4.2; 3.14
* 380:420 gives -0.6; 4.47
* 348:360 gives 6.3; 2.15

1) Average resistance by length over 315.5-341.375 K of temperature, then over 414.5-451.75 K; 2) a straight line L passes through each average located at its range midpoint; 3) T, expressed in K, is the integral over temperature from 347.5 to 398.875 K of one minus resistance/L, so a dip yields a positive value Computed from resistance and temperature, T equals 9.1 K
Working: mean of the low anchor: 4.35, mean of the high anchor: 4.44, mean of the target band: 3.61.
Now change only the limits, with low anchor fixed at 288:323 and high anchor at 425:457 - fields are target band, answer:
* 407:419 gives 0.2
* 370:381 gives 0.8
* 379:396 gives 0.0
